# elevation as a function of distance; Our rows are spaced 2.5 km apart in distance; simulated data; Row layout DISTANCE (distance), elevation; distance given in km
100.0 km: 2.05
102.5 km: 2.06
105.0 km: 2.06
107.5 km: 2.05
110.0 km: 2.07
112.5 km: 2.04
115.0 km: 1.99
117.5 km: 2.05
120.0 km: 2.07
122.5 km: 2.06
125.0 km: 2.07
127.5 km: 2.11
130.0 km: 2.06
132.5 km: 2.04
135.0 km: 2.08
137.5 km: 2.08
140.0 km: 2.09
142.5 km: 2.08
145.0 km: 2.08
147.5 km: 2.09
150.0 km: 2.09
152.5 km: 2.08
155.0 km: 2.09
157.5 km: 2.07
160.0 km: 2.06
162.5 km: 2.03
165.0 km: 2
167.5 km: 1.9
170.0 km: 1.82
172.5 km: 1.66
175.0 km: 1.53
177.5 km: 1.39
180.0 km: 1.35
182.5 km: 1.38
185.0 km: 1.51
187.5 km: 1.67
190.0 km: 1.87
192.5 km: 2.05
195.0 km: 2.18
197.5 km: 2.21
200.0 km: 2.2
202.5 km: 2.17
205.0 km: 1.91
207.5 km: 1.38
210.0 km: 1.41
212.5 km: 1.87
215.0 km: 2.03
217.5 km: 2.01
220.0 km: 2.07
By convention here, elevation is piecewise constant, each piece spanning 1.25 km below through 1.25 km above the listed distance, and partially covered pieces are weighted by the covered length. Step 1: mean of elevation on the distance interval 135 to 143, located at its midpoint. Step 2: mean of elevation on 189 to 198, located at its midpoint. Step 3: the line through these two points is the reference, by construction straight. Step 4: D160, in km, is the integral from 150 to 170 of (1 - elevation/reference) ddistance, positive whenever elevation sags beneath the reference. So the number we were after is 0.5 km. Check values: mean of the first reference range 2.08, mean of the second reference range 2.07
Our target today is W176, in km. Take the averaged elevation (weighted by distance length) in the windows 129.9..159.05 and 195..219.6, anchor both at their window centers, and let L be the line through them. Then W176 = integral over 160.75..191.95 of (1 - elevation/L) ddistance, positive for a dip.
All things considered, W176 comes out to 4.9 km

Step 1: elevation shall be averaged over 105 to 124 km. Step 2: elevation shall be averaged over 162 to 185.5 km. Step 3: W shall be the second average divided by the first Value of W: 0.8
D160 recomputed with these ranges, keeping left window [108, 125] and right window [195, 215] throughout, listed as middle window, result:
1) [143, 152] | -0.4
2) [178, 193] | 2.6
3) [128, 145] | -0.5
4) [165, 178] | 1.7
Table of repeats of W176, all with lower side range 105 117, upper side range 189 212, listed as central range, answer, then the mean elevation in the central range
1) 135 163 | -1.18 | 2.08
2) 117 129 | -0.28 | 2.07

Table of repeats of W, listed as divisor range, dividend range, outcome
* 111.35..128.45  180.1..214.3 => 0.88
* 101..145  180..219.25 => 0.89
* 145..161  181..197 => 0.86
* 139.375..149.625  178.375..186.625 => 0.68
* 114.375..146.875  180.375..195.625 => 0.84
